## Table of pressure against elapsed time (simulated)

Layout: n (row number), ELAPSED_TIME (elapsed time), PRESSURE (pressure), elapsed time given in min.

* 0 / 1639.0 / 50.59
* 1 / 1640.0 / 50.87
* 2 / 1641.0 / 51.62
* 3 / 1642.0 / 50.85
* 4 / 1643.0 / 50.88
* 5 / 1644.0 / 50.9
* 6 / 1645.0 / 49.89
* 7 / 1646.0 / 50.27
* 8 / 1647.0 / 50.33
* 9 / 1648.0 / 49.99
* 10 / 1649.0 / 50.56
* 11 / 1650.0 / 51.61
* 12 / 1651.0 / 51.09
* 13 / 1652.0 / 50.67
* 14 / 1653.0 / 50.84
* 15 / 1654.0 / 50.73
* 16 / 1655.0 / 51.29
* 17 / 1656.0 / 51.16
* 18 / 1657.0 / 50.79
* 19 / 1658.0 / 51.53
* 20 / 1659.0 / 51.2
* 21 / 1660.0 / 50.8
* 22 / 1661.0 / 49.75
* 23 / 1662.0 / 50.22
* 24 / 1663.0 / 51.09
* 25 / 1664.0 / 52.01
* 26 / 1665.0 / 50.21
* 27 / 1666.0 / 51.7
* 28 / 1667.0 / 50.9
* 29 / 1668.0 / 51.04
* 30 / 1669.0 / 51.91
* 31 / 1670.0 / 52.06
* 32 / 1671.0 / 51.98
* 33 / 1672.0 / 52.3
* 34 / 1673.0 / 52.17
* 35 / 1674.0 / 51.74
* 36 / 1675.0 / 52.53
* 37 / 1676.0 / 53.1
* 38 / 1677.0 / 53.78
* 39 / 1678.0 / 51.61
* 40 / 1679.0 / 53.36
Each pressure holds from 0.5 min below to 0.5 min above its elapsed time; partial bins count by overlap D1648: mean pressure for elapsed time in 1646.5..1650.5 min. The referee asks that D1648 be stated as 50.6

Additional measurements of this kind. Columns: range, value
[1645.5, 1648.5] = 50.2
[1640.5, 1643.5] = 51.1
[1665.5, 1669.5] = 51.4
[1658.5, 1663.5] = 50.6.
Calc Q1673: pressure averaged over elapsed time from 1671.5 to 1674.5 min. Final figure 52.1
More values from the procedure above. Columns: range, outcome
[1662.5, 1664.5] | 51.5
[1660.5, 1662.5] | 50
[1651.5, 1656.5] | 50.9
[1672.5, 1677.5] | 52.7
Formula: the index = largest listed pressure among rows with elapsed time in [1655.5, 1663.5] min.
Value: 51.53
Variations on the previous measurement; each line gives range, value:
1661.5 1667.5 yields 52.01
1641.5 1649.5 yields 50.9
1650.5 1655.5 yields 51.29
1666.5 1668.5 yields 51.04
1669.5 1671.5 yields 52.06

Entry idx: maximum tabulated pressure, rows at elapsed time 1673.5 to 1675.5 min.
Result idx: 52.53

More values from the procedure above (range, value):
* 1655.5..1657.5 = 51.16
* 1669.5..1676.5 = 53.1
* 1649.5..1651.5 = 51.61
